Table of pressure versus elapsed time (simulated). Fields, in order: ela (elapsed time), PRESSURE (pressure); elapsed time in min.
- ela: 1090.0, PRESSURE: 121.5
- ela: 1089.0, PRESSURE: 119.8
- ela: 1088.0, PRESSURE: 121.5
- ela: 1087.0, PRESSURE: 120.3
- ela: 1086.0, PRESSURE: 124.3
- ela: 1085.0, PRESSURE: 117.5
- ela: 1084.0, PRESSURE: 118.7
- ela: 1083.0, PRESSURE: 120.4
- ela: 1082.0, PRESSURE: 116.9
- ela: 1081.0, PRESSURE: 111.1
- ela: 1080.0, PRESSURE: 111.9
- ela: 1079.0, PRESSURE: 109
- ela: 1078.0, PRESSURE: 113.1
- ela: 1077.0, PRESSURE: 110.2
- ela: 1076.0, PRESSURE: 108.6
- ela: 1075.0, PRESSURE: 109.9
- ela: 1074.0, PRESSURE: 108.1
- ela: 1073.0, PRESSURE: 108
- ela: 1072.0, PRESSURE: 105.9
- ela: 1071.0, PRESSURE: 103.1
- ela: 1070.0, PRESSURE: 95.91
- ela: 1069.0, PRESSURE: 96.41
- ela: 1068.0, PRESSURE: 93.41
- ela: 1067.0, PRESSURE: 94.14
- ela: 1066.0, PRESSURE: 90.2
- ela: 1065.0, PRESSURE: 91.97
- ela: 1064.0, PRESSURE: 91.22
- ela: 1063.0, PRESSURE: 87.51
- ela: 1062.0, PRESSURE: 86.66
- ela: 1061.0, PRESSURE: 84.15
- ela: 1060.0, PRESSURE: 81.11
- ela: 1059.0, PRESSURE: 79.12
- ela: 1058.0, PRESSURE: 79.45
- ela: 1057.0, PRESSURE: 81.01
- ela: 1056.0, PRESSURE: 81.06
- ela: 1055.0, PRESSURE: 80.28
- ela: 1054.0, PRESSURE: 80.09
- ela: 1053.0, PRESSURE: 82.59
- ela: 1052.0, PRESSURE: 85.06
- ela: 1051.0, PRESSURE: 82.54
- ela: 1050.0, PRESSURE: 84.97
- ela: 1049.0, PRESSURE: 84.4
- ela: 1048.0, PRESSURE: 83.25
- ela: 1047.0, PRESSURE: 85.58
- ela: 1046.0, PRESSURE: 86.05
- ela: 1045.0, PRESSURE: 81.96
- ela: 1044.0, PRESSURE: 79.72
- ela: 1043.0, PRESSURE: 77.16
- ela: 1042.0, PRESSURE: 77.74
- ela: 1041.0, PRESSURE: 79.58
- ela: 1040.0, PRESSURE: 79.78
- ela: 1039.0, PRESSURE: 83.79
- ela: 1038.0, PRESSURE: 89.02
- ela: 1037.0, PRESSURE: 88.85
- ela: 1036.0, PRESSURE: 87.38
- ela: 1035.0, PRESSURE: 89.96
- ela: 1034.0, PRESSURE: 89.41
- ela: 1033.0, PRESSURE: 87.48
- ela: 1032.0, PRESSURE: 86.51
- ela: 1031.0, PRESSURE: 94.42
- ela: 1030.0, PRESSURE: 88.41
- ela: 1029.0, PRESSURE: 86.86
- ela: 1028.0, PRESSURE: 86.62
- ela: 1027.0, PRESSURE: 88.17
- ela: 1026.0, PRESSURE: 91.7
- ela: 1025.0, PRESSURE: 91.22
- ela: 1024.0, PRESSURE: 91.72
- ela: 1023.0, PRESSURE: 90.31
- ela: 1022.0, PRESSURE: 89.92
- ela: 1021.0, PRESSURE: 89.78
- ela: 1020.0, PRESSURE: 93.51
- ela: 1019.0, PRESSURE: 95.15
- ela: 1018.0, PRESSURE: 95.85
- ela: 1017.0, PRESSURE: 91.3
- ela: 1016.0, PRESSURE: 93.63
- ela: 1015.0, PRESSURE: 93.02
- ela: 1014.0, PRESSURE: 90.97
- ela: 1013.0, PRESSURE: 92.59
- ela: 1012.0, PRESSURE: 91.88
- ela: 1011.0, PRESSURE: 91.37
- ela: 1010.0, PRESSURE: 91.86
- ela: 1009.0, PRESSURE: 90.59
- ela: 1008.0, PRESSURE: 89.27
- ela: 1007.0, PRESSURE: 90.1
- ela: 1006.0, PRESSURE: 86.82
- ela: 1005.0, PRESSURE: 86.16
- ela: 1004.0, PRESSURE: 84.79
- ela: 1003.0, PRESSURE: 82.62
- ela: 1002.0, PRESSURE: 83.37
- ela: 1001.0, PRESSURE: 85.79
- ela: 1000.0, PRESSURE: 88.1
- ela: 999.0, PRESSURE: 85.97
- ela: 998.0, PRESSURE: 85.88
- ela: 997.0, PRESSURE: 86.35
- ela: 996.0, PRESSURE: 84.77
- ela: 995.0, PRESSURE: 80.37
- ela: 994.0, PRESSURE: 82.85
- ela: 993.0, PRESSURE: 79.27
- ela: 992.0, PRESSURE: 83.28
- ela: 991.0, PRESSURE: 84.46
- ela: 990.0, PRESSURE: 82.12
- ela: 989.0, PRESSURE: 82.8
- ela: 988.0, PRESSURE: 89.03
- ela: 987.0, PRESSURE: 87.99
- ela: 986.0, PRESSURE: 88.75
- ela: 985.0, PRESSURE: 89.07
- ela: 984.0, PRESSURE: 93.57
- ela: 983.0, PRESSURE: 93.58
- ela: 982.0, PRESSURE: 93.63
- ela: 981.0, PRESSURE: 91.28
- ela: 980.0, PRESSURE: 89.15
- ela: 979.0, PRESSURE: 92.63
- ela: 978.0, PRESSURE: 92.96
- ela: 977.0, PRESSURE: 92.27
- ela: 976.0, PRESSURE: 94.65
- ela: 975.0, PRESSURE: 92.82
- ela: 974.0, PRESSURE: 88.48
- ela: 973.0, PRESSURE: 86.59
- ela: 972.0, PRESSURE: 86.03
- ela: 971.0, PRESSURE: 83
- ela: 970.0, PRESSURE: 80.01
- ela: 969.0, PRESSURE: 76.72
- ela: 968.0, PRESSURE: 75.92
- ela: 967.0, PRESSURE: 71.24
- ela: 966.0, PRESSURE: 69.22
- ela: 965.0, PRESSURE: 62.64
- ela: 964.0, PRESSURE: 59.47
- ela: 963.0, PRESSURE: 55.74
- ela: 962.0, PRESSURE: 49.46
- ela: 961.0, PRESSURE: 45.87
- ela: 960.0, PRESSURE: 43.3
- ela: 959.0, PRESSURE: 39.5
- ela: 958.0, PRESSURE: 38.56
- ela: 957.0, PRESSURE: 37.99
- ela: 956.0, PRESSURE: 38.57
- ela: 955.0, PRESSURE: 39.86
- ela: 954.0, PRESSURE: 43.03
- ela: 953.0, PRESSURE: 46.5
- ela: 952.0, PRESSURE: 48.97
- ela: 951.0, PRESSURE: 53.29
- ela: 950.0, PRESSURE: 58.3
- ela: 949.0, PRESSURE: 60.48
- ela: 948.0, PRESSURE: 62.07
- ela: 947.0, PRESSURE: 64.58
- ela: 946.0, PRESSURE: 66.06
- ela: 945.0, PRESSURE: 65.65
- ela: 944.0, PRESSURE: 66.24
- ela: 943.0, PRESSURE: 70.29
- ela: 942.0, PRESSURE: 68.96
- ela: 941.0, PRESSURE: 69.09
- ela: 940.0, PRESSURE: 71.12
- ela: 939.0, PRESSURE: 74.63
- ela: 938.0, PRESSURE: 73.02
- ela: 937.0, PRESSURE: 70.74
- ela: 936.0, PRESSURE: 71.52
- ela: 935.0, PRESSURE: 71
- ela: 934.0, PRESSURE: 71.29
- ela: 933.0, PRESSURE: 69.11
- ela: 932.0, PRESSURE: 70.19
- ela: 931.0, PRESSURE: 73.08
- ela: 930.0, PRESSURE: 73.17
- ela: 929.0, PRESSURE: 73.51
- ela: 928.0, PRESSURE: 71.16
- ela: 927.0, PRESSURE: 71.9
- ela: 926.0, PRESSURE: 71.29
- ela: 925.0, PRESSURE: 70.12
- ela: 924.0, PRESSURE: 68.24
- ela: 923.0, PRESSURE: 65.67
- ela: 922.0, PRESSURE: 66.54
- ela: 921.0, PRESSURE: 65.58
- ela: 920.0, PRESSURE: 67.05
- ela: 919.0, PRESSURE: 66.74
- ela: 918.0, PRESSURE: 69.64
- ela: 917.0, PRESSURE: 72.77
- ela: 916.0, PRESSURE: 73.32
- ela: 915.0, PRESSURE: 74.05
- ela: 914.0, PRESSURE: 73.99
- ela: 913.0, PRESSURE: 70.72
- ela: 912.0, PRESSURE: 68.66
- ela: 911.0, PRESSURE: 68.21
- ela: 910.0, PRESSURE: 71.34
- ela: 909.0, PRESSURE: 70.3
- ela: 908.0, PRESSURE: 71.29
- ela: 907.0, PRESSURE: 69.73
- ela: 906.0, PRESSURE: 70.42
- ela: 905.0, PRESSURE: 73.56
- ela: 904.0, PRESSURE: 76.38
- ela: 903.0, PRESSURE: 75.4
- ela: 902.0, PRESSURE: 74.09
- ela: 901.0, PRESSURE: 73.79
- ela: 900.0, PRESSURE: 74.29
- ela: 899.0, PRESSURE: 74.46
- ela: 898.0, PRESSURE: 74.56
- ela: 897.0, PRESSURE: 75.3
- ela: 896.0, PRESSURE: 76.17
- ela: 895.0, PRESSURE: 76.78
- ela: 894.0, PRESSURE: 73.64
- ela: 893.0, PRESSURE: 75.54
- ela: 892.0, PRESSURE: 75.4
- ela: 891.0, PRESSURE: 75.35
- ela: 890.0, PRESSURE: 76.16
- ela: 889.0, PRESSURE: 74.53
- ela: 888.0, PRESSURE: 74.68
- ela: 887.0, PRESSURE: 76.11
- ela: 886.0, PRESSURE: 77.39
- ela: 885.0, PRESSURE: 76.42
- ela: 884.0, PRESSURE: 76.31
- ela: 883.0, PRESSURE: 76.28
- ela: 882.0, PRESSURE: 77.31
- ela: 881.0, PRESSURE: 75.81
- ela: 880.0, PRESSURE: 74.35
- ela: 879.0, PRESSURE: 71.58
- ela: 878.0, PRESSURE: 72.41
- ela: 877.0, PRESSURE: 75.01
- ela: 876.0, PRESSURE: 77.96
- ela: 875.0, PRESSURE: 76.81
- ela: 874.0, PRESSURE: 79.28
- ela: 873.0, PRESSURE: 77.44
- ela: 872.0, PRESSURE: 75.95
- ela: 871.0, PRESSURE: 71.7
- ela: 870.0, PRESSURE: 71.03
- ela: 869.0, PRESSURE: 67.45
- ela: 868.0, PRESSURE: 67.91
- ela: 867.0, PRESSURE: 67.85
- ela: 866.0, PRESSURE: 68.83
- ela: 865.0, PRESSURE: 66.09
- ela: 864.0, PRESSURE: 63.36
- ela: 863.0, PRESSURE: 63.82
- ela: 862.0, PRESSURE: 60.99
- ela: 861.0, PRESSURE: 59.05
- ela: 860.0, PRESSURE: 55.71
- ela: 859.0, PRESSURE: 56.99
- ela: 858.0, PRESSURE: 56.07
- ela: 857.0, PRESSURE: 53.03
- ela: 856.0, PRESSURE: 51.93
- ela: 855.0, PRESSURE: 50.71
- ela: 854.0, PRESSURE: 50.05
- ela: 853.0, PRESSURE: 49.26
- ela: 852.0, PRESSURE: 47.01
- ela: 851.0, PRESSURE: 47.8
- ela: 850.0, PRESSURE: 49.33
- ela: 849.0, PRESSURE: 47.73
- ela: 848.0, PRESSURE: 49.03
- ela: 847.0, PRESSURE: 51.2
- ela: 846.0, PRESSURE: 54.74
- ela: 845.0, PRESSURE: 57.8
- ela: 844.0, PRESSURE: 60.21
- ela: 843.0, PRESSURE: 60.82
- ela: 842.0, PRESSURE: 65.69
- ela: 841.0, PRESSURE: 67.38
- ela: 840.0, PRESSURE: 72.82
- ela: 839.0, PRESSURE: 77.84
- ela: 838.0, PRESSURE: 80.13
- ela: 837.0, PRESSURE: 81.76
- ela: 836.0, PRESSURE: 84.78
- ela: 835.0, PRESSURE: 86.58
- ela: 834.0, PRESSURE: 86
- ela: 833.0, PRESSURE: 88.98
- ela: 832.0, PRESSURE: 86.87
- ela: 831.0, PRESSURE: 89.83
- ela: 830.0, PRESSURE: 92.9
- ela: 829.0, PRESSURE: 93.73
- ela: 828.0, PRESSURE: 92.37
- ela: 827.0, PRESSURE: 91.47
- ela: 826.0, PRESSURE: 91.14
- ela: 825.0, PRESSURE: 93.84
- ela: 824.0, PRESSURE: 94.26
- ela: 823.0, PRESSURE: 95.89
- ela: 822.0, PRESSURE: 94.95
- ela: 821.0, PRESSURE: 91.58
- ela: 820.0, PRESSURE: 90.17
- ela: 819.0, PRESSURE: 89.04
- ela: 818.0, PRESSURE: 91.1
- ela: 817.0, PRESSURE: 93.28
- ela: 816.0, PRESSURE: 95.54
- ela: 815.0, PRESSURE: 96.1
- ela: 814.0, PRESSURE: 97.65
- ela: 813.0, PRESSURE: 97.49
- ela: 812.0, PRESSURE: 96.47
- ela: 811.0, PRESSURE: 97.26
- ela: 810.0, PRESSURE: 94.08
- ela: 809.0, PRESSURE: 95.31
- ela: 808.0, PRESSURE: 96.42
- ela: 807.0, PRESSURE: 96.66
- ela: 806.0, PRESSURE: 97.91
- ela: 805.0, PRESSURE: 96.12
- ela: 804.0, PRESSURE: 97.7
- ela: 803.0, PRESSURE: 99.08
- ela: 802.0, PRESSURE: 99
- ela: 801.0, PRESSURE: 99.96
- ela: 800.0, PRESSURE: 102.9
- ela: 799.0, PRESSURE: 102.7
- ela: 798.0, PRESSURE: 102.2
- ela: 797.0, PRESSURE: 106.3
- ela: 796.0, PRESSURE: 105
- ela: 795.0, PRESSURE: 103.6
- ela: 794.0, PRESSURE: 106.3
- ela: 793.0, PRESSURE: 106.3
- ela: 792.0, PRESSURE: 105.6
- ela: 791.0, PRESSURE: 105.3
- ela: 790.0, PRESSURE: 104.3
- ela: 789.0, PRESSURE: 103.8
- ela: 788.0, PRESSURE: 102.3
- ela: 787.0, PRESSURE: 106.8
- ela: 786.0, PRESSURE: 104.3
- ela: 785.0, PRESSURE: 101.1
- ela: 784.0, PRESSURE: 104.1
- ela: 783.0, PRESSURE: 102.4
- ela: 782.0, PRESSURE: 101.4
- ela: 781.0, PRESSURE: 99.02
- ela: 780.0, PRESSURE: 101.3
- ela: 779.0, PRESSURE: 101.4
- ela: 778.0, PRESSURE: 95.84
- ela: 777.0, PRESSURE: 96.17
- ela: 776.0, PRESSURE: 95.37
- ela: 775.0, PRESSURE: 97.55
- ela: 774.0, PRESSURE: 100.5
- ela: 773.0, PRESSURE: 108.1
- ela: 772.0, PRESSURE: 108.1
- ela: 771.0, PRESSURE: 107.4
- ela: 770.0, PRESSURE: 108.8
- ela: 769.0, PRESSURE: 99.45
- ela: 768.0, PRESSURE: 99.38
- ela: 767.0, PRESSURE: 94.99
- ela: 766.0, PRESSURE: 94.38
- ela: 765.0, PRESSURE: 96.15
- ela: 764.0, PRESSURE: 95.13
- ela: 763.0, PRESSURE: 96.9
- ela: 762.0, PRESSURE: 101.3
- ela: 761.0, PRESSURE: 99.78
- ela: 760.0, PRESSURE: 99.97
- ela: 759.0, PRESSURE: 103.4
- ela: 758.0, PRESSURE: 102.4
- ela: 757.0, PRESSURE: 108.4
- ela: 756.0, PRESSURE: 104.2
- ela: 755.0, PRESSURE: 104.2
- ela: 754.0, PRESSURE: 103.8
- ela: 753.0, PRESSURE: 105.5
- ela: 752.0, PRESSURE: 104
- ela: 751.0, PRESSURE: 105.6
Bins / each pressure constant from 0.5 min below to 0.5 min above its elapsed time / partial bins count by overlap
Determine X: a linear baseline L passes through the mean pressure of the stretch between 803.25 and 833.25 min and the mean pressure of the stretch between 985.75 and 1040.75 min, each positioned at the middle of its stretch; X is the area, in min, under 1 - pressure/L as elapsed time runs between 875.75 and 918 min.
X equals 8.10 min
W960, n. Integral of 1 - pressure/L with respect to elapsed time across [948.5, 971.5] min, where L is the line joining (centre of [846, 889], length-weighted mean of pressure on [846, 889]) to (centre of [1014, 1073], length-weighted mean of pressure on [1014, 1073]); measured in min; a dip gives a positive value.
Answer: 6.46 min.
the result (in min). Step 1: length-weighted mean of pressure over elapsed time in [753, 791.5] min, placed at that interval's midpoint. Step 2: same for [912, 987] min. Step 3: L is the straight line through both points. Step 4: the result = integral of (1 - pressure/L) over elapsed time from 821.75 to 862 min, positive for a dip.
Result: 8.71 min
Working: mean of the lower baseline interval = 102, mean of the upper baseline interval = 69.8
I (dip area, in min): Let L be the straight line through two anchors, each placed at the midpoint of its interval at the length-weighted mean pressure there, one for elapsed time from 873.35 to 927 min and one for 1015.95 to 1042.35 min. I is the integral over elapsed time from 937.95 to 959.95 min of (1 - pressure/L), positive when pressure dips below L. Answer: 6.2 min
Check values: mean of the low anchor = 73.2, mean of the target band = 56.5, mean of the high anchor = 88.8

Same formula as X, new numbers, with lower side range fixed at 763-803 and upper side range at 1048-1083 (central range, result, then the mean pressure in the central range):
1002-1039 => 2.3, 89.8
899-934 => 9.7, 71.1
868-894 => 6.4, 75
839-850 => 4.5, 59.2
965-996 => 3.6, 85.4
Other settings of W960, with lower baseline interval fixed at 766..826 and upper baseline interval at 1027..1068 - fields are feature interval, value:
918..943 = 5.88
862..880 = 4.53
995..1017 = -0.21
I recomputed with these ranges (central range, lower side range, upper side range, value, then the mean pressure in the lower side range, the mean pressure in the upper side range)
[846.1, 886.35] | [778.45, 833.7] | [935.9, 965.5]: 7.9 min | 98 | 57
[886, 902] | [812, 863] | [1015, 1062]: 0.5 min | 74.5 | 86.1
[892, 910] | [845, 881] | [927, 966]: -3.6 min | 62.4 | 60.5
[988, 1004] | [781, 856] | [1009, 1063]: 0.5 min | 87.3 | 86.8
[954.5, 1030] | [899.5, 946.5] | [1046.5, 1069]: -3.1 min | 70.7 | 85.2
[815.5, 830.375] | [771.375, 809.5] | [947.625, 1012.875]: 0.7 min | 102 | 76.2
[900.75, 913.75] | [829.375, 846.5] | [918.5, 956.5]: -0.7 min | 76.3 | 65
